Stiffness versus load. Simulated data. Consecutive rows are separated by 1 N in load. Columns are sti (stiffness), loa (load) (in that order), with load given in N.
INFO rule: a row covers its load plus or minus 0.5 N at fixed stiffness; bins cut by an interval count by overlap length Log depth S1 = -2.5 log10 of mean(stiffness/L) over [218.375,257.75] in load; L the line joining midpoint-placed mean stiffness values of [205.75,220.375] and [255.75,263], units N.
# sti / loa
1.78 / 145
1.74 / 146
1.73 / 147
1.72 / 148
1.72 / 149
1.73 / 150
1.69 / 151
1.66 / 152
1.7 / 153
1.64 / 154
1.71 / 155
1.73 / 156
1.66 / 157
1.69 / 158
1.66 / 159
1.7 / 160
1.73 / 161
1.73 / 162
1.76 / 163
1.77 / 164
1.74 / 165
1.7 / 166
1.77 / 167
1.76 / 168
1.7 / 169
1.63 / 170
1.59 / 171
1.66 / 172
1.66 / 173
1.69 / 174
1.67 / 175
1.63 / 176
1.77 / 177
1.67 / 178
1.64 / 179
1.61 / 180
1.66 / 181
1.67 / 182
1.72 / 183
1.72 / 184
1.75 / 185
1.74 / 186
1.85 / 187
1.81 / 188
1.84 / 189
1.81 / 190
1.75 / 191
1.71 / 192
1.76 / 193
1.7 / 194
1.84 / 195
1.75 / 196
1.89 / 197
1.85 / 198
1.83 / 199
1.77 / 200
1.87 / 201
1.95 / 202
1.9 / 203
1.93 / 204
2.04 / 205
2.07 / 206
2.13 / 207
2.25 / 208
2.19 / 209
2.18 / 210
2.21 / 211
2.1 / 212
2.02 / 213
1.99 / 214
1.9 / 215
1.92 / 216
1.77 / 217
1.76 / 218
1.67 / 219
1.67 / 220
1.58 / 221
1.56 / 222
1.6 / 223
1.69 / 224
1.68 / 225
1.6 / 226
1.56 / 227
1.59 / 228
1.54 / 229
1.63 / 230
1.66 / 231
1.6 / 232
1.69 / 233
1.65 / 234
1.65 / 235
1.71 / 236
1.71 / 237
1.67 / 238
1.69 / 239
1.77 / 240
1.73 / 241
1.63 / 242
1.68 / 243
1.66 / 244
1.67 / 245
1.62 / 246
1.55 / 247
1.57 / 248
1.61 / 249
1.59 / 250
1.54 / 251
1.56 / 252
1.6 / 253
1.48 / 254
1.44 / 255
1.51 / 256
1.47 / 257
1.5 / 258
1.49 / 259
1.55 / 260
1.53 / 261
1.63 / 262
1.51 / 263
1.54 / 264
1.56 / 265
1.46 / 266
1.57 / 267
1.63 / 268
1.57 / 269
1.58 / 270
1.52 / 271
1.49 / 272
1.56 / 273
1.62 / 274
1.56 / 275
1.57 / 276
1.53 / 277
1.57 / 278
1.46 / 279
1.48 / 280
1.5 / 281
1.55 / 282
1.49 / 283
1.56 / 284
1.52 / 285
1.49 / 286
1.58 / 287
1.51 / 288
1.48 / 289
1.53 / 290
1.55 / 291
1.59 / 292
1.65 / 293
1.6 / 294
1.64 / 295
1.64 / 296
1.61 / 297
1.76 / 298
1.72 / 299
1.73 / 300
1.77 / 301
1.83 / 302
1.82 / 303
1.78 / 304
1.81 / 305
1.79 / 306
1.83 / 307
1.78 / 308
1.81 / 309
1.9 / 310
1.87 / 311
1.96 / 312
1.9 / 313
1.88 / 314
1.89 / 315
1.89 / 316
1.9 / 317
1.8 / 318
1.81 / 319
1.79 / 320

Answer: 0.08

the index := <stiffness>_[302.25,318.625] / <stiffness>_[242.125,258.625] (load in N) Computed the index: 1.2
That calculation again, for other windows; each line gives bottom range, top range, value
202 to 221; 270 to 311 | 0.83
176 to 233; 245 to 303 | 0.87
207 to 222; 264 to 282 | 0.80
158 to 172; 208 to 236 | 1.04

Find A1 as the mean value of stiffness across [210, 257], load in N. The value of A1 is 1.68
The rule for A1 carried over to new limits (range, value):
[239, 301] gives 1.57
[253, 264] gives 1.52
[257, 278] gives 1.55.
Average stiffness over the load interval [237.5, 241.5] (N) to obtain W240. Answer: 1.71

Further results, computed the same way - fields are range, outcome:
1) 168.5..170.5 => 1.67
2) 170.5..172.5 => 1.62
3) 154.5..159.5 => 1.69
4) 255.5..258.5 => 1.49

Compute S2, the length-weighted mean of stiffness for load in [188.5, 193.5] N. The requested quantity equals 1.77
